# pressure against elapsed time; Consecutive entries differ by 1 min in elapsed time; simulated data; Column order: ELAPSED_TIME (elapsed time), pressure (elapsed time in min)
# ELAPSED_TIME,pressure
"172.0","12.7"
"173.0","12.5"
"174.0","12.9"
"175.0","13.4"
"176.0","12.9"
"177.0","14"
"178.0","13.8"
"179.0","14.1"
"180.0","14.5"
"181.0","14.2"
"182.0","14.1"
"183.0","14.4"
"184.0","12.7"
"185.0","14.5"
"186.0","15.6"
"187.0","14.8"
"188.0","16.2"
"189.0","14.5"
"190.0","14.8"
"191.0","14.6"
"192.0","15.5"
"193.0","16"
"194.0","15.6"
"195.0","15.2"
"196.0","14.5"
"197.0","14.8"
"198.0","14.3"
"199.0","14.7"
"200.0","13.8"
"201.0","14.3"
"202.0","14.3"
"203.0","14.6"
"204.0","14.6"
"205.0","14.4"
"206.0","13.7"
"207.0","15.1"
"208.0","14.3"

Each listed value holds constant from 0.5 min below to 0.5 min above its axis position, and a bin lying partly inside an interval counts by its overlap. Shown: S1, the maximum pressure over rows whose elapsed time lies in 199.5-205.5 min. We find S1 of 14.6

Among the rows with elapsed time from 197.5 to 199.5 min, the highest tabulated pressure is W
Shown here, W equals 14.7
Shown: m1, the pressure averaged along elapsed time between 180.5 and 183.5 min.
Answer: 14.2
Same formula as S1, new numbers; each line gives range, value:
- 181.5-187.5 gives 15.6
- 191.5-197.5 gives 16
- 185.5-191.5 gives 16.2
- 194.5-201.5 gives 15.2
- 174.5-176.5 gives 13.4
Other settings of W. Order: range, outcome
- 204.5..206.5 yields 14.4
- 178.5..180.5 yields 14.5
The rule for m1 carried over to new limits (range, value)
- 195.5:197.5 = 14.7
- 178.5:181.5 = 14.3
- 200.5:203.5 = 14.4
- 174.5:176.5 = 13.2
